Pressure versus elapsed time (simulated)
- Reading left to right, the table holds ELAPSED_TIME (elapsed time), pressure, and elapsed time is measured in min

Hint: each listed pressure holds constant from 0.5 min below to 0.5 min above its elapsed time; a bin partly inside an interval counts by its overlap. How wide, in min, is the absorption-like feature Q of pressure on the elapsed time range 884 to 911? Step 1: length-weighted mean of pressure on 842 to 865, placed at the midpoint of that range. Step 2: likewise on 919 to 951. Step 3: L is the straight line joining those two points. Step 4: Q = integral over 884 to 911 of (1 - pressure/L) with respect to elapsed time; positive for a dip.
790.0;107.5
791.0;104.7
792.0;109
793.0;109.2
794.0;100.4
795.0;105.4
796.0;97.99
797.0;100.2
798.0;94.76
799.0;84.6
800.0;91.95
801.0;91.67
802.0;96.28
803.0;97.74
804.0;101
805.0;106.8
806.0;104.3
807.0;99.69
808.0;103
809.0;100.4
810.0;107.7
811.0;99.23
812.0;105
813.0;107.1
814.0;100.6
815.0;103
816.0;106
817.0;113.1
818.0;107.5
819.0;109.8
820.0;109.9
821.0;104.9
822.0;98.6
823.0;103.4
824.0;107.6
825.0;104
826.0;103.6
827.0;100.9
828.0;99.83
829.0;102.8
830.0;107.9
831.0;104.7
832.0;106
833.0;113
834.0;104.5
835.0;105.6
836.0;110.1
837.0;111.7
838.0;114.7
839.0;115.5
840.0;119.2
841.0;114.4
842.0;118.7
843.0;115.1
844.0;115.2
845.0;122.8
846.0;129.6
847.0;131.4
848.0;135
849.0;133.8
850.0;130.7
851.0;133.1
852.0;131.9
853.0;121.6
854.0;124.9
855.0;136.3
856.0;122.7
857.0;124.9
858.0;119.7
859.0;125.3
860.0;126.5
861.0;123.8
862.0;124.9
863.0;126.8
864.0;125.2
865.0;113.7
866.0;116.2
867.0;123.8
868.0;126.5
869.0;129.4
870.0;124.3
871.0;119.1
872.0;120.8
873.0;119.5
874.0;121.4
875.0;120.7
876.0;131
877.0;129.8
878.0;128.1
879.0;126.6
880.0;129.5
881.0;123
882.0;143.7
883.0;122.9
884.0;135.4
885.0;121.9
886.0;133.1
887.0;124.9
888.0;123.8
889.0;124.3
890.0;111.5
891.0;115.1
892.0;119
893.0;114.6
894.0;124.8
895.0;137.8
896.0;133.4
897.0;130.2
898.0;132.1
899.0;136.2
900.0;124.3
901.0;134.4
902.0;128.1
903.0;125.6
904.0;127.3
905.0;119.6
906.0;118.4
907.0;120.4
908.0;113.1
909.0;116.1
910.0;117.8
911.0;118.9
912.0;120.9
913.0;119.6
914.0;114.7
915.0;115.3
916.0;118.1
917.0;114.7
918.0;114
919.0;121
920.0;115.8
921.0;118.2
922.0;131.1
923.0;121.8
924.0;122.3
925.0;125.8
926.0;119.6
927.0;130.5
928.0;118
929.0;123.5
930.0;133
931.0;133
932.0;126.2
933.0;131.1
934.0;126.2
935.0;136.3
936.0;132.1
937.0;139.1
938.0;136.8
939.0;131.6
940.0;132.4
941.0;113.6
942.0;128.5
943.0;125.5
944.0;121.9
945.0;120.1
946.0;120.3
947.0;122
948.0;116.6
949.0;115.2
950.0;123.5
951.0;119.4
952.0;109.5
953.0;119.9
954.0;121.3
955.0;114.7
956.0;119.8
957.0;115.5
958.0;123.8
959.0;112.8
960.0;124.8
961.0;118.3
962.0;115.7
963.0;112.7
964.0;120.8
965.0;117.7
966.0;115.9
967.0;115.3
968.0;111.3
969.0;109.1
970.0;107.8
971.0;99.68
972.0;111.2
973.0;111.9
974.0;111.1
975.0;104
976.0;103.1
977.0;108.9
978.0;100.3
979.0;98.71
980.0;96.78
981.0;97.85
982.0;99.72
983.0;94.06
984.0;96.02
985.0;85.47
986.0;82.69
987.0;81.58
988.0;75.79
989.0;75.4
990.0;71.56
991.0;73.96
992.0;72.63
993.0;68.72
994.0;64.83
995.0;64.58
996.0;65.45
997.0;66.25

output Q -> 0.3 min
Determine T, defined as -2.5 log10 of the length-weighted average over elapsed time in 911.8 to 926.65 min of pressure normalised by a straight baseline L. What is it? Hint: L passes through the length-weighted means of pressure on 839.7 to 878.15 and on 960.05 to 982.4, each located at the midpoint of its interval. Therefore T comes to -0.03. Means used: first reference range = 125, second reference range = 109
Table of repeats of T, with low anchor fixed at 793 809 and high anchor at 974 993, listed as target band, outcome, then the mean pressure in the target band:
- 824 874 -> -0.228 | 119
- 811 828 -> -0.076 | 105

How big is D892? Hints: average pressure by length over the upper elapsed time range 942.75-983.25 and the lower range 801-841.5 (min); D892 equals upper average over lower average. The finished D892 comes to 1.1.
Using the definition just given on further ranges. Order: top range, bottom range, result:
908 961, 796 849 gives 1.14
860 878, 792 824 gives 1.21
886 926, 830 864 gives 1.01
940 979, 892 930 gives 0.94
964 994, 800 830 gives 0.93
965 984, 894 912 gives 0.84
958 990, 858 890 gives 0.83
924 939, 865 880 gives 1.04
